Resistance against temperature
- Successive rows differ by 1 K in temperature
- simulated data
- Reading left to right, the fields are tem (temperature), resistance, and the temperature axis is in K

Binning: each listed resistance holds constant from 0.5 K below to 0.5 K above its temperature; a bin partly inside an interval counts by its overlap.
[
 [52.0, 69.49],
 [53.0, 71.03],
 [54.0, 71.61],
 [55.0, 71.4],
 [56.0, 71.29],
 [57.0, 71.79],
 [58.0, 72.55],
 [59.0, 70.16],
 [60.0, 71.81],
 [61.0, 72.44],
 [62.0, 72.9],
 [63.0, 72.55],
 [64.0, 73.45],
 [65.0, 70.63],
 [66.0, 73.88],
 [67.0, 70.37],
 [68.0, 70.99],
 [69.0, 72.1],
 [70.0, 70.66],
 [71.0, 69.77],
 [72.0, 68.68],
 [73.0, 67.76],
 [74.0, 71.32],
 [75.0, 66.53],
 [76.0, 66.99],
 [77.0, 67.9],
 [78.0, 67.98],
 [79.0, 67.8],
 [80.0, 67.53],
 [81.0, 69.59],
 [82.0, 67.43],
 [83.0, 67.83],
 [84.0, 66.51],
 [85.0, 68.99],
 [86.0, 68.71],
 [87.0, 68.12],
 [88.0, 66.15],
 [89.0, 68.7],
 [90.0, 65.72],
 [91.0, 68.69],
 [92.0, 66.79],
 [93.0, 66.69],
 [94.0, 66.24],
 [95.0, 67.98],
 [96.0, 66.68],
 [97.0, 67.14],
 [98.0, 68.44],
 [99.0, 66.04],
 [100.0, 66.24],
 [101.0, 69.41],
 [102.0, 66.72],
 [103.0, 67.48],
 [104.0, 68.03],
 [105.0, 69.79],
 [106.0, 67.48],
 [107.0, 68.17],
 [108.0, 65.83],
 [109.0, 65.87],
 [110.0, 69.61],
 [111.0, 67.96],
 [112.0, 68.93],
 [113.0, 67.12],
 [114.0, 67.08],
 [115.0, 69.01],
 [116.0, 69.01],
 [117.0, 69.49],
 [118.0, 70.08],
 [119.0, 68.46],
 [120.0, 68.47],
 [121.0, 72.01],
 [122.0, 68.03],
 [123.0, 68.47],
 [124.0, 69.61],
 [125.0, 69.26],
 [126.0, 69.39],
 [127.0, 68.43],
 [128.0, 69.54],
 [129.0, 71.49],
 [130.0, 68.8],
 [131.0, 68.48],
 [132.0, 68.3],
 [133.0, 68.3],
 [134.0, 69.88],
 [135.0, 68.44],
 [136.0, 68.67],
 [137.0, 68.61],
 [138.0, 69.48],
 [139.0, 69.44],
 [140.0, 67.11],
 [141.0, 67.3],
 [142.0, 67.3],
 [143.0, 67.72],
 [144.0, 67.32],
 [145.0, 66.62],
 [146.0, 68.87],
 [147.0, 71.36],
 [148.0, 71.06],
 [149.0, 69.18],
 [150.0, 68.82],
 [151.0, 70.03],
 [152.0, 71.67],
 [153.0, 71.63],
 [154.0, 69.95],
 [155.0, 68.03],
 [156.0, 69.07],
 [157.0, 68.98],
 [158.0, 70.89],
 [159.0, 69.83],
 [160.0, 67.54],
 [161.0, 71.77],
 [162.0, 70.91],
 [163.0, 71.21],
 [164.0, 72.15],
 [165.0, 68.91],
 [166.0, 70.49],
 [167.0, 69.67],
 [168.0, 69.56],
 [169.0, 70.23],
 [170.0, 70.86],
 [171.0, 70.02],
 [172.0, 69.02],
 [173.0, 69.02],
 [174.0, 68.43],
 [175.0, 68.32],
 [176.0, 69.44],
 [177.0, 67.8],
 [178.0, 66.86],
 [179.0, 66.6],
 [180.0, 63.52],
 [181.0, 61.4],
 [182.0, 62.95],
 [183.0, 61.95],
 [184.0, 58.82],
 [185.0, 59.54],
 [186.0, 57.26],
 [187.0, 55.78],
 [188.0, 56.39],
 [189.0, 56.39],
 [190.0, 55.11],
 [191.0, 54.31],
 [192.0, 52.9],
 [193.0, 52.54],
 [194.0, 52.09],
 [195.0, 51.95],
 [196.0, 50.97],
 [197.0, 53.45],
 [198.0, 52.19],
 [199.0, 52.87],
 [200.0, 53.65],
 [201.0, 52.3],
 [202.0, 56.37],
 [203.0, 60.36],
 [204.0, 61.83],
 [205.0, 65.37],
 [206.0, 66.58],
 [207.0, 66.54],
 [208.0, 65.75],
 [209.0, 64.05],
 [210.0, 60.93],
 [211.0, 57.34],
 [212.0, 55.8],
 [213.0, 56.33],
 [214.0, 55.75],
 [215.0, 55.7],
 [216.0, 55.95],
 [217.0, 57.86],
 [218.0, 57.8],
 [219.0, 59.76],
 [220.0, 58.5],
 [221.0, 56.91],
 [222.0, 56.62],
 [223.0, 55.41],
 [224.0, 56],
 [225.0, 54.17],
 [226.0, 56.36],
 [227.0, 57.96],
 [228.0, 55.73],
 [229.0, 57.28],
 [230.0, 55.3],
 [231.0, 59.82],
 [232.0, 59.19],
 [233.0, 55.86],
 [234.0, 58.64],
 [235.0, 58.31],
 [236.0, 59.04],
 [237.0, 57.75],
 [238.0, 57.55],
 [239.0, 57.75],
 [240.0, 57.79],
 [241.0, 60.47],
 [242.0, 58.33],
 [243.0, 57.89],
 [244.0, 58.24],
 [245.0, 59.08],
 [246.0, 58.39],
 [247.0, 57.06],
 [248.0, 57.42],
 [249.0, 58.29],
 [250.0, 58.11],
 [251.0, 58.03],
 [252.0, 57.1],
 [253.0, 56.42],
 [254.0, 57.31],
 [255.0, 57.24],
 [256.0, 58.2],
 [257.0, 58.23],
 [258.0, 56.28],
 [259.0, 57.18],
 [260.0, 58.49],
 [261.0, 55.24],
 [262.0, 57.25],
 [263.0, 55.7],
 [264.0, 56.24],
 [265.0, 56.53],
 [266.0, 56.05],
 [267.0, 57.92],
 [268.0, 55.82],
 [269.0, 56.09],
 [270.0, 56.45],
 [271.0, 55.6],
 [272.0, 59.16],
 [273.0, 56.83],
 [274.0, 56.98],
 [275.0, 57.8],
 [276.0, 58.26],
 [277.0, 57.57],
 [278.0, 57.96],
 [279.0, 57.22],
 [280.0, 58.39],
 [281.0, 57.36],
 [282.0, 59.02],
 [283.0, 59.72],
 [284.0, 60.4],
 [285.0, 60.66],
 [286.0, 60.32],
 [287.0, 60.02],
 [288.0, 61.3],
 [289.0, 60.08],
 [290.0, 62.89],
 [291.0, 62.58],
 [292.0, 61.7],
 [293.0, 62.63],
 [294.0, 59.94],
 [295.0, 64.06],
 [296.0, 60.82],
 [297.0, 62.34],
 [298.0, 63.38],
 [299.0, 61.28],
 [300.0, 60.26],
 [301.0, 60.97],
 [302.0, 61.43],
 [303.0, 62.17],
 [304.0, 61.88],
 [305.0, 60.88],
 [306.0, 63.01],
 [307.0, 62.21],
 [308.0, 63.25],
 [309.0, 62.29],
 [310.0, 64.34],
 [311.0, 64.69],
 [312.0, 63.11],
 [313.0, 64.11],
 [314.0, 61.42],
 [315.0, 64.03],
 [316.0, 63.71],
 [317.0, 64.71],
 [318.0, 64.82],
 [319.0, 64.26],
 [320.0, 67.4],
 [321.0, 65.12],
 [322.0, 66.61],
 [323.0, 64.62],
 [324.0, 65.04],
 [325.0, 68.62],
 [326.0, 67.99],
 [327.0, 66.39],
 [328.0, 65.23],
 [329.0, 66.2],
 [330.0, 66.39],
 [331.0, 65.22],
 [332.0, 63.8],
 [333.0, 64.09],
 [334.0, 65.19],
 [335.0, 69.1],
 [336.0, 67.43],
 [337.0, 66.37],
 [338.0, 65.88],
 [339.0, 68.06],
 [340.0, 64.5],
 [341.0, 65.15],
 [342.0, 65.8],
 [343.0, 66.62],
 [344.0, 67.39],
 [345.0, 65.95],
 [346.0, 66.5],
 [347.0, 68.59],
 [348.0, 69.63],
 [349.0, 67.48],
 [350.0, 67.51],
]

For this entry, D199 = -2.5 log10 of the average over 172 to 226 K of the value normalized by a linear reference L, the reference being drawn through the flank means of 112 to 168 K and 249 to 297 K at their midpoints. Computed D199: 0.10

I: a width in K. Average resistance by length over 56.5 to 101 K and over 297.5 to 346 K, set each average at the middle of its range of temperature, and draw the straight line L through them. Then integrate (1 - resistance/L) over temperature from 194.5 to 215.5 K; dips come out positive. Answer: 2.8 K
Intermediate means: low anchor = 69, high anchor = 64.7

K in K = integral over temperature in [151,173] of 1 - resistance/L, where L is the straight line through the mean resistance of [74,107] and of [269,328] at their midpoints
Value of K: -1.5 K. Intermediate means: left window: 67.6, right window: 61.7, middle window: 70.1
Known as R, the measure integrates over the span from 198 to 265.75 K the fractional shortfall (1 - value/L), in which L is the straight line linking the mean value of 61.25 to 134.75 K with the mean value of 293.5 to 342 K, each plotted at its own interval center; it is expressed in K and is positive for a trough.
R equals 8.4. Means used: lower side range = 68.7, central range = 57.9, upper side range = 64.3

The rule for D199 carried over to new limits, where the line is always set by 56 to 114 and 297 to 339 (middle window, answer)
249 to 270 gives 0.15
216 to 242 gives 0.15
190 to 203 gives 0.24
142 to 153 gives -0.03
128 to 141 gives -0.02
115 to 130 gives -0.02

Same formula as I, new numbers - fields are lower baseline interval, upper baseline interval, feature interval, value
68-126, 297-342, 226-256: 3.63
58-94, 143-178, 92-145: 0.90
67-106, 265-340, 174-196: 1.94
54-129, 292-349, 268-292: 2.40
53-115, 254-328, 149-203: 1.39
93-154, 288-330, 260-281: 2.45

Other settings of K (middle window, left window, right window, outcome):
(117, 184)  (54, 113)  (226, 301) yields -3.9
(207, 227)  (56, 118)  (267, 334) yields 2.1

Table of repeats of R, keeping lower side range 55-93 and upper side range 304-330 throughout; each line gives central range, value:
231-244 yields 1.6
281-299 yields 1.1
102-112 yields 0.2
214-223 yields 1.3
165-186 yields 0.3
